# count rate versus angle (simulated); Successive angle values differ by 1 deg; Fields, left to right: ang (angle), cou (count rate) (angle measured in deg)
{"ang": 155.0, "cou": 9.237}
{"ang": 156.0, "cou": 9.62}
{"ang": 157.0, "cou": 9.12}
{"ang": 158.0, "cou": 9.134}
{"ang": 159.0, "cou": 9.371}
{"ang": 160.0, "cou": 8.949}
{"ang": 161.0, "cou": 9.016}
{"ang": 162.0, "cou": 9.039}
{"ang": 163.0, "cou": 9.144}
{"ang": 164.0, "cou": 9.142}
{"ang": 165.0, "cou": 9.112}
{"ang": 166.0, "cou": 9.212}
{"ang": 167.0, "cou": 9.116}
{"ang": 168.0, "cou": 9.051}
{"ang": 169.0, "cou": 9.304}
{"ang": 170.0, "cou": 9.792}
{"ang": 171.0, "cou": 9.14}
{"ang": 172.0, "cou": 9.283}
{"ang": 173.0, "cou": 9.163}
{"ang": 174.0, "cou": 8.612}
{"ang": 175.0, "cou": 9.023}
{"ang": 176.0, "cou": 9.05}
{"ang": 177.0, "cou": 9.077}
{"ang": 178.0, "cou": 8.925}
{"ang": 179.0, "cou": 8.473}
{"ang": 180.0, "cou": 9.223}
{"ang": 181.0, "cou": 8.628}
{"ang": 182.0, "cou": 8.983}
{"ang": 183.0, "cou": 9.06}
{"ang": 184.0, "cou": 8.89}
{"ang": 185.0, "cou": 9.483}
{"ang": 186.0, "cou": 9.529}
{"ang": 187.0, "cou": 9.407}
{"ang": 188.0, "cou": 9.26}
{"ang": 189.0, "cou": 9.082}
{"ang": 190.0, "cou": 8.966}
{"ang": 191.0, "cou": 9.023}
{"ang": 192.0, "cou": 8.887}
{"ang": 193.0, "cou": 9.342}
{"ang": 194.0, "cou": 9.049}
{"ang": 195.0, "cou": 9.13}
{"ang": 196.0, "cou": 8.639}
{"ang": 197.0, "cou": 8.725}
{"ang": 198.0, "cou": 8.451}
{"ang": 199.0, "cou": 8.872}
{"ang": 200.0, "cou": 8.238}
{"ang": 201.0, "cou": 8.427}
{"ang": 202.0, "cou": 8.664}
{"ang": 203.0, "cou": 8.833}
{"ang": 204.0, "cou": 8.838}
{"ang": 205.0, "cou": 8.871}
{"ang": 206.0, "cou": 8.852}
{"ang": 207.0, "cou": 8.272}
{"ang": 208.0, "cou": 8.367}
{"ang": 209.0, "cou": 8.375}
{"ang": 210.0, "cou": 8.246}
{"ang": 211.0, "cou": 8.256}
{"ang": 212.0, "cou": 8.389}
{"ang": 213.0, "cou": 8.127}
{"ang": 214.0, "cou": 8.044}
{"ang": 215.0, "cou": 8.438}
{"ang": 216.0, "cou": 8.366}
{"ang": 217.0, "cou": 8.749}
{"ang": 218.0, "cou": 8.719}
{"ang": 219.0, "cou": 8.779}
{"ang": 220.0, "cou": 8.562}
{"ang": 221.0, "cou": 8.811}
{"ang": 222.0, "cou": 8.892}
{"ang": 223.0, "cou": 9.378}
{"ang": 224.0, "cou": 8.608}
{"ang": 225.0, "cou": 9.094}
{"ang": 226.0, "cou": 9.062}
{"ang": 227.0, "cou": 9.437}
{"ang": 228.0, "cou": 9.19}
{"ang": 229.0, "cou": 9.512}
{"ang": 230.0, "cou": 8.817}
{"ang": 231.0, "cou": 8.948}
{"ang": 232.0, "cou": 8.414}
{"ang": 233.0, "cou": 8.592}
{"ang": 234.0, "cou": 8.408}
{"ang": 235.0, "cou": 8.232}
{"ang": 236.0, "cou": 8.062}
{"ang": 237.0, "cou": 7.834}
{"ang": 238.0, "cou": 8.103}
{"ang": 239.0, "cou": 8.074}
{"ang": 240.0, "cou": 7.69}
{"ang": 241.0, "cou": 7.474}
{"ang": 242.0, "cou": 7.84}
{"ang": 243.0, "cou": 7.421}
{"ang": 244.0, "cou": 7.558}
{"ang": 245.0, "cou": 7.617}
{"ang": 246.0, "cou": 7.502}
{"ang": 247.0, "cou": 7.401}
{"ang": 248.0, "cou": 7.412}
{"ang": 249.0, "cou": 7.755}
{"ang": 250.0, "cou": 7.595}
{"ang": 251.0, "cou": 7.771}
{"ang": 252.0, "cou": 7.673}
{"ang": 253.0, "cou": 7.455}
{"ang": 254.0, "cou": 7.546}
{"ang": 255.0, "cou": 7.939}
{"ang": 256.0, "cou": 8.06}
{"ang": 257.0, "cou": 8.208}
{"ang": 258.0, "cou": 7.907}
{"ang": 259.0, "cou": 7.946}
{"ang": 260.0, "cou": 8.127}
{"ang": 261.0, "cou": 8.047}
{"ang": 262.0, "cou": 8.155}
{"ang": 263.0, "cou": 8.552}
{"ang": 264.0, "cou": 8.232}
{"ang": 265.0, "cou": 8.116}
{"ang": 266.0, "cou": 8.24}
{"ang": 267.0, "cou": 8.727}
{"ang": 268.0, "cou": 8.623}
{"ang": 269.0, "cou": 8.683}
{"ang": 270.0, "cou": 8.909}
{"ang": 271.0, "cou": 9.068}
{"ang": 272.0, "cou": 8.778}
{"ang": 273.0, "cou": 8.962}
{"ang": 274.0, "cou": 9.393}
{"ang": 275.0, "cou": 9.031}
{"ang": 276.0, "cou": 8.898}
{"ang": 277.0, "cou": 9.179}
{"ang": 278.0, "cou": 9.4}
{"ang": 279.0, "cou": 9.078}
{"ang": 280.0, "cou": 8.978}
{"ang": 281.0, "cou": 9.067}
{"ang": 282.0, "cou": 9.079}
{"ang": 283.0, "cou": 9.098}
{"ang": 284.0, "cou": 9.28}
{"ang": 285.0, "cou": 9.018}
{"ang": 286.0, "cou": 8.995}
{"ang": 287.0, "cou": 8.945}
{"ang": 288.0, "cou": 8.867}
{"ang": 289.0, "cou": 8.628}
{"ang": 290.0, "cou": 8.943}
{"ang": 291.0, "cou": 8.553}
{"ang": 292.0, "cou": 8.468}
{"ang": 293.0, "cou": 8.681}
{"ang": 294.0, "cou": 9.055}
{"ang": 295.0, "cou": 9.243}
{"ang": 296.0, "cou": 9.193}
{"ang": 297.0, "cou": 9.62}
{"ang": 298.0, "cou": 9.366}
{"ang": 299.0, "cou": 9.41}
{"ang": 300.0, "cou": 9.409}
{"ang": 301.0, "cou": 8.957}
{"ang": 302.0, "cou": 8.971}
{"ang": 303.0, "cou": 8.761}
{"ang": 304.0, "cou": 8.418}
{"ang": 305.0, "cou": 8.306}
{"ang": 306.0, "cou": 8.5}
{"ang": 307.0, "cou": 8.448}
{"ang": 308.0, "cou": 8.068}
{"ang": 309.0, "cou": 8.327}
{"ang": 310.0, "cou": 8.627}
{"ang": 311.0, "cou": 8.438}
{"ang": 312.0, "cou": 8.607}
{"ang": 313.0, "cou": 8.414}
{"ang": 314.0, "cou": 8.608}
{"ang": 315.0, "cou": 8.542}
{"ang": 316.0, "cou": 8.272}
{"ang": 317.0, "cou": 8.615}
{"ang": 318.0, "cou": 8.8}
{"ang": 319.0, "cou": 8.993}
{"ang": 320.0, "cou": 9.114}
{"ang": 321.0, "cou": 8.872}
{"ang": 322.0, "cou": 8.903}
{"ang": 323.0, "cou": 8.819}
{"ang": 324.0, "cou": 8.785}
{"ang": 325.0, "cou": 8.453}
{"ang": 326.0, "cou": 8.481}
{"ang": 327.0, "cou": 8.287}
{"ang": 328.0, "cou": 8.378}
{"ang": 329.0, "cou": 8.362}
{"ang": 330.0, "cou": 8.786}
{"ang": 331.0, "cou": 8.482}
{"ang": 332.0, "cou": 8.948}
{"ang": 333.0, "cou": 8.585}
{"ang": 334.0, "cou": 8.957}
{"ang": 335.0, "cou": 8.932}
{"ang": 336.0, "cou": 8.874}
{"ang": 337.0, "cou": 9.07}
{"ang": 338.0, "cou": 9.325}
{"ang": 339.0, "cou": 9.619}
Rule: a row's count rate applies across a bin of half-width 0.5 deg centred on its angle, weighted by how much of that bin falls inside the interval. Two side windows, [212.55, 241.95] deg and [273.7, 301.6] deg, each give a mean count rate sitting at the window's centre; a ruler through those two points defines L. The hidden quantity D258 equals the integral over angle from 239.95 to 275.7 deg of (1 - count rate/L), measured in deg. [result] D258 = 2.9 deg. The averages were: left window 8.56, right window 9.06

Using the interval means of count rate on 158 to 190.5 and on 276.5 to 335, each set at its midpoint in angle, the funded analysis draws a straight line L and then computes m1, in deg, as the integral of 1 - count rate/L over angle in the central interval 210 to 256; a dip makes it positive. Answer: 3.7 deg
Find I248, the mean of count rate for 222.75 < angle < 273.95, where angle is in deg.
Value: 8.25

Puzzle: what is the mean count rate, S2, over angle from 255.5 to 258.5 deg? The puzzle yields 8.06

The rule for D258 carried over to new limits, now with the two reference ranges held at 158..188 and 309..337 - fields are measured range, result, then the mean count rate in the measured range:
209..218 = 0.6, 8.35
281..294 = -0.2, 8.89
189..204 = 0.4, 8.81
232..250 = 2.2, 7.83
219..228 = 0.0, 8.98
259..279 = 0.3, 8.68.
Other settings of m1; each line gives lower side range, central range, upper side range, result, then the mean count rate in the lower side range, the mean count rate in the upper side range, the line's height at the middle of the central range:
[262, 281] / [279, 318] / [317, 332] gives -0.28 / 8.81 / 8.69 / 8.75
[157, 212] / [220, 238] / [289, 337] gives 0.23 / 8.94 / 8.74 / 8.87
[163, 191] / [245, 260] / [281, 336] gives 1.99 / 9.11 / 8.78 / 8.92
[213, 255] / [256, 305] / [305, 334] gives -2.11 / 8.26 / 8.59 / 8.44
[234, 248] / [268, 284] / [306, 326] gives -1.72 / 7.77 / 8.61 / 8.16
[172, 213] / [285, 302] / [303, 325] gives -0.76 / 8.84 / 8.59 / 8.64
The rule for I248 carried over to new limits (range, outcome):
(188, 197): 9.01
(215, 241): 8.63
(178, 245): 8.65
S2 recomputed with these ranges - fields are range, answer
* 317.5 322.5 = 8.94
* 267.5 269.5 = 8.65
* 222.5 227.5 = 9.12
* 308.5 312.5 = 8.5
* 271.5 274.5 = 9.04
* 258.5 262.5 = 8.07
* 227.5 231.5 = 9.12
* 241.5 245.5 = 7.61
